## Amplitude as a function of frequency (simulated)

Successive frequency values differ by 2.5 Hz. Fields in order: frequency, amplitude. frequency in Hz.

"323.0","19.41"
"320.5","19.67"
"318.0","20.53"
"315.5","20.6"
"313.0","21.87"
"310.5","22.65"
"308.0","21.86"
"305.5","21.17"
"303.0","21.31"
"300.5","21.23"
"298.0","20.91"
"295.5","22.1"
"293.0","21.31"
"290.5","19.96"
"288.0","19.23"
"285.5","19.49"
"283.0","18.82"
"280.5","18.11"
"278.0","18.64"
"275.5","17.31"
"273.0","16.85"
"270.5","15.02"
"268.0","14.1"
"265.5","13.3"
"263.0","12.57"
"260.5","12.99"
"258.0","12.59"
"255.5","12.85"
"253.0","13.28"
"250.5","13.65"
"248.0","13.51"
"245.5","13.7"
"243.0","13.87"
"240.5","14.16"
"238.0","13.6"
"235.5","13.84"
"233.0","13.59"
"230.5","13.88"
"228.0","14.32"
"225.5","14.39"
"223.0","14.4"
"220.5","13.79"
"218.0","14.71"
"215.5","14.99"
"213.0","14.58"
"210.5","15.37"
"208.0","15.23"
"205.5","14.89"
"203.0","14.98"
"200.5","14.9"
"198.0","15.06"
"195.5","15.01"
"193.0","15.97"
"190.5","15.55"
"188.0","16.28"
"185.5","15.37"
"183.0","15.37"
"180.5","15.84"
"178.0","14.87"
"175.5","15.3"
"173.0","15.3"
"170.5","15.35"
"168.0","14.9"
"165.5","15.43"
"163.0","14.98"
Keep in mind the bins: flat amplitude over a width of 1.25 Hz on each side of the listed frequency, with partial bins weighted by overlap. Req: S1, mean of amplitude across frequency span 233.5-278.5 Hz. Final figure 14.1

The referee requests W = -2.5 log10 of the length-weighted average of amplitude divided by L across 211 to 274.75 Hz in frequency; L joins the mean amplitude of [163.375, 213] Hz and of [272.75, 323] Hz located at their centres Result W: 0.26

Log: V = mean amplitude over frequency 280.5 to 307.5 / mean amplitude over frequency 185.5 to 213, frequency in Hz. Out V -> 1.34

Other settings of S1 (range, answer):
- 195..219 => 15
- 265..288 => 17.1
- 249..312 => 17.7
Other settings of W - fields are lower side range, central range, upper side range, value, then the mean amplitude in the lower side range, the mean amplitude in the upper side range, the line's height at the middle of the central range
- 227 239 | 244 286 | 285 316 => 0.157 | 13.8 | 21.1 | 17.3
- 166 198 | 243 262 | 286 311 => 0.381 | 15.4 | 21.1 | 18.8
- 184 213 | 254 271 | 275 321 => 0.367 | 15.3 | 20.4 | 18.6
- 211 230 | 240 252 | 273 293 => 0.181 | 14.5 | 18.8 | 16.2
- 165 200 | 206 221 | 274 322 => 0.129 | 15.4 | 20.3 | 16.7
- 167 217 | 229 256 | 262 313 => 0.249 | 15.3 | 18.9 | 17.2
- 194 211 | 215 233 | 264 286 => 0.093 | 15.1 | 16.7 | 15.6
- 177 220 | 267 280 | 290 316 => 0.190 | 15.2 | 21.4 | 19.7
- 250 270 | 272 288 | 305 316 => -0.107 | 13.2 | 21.7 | 16.6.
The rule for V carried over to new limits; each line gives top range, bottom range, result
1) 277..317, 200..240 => 1.42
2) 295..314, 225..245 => 1.55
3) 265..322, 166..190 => 1.26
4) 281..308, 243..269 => 1.55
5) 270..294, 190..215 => 1.23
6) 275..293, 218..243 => 1.36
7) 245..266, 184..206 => 0.86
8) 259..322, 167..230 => 1.25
